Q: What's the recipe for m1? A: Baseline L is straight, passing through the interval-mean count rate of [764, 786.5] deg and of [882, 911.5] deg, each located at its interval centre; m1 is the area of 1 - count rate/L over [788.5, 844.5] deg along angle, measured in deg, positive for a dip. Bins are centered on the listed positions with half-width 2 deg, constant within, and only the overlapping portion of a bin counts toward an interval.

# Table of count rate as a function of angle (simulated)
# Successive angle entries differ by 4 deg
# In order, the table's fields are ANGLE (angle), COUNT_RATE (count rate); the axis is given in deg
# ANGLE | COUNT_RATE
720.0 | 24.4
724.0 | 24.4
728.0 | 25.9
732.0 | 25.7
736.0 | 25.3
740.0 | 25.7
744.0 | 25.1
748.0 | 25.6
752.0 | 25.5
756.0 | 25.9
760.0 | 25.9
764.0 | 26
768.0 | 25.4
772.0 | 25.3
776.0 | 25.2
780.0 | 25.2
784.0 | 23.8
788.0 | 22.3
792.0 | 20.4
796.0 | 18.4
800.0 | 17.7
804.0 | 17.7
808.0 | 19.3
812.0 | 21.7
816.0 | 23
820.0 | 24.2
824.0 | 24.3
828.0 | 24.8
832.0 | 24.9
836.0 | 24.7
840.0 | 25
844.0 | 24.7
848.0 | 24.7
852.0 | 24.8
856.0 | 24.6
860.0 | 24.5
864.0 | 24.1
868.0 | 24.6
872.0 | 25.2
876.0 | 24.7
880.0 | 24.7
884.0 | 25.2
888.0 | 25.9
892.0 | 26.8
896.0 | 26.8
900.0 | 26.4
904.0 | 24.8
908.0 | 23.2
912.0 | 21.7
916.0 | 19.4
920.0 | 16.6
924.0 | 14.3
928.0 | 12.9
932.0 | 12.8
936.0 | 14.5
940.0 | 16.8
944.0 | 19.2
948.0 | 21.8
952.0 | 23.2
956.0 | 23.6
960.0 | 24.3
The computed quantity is 6.7 deg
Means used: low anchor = 25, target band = 22.1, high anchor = 25.4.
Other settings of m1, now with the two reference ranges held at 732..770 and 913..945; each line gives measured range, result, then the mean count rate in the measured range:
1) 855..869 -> -3.50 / 24.4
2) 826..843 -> -3.07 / 24.8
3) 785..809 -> 3.77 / 19.5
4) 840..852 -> -2.56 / 24.8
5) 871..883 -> -3.93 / 24.9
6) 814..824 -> -0.85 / 23.7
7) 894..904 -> -4.98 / 26.2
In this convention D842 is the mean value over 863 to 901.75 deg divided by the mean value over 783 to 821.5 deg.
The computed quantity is 1.23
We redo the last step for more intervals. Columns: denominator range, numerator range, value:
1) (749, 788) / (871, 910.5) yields 1.00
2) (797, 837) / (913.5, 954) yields 0.78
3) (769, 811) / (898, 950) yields 0.87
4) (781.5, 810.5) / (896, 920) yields 1.14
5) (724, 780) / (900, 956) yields 0.75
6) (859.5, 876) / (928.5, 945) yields 0.62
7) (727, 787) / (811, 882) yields 0.96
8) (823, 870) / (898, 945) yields 0.75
